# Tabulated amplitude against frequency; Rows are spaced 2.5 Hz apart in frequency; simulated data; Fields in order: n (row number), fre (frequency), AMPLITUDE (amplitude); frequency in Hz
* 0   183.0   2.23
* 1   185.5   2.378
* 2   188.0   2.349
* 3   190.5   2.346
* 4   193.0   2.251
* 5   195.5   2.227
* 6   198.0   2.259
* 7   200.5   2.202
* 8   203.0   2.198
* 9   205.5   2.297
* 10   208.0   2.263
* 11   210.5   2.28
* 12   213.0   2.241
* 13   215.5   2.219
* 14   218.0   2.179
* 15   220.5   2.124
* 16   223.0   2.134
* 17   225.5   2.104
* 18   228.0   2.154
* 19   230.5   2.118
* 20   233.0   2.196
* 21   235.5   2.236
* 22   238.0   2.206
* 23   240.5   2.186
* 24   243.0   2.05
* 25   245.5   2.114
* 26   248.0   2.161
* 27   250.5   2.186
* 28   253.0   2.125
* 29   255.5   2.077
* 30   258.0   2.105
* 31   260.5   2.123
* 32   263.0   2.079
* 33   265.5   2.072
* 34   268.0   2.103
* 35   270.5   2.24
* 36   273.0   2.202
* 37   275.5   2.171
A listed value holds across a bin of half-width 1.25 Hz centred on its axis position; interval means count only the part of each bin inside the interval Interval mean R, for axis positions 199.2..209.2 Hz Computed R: 2.24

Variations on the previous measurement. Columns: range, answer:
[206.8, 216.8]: 2.25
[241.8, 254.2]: 2.13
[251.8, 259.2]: 2.1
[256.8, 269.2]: 2.1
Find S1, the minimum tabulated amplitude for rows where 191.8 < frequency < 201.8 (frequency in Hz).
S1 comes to 2.202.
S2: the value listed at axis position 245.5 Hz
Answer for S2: 2.114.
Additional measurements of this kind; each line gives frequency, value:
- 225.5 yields 2.104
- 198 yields 2.259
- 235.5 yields 2.236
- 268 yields 2.103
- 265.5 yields 2.072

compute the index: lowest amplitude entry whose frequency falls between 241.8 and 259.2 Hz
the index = 2.05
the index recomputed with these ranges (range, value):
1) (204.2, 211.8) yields 2.263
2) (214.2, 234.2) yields 2.104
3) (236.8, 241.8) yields 2.186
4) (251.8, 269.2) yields 2.072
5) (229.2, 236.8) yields 2.118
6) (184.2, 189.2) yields 2.349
